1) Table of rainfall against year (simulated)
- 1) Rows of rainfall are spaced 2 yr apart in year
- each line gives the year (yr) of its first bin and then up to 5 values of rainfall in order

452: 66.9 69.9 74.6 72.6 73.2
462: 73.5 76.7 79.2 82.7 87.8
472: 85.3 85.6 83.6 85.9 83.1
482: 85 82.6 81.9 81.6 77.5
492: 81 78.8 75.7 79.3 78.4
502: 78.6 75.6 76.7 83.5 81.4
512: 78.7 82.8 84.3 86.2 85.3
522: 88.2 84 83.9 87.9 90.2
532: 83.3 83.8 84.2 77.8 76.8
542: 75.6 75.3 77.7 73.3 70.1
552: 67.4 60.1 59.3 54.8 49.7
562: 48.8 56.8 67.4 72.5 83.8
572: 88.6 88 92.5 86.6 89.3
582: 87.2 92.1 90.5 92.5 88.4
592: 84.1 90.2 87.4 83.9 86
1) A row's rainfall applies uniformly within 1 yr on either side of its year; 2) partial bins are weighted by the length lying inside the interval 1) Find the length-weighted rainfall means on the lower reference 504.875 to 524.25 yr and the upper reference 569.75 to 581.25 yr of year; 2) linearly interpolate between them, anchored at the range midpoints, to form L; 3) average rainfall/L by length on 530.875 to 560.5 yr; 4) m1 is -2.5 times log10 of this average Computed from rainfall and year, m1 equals 0.19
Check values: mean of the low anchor 83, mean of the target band 71.7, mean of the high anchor 88.4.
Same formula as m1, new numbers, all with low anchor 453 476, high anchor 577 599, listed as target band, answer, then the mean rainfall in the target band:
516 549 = 0.023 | 82.2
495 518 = 0.028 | 79.8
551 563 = 0.451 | 56.7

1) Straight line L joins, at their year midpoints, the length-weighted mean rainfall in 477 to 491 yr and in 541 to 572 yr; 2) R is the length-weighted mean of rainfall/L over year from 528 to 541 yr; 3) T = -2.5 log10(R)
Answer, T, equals -0.16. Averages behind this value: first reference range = 82.5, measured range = 83.1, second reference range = 66.9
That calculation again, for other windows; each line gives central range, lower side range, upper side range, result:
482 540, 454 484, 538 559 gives -0.10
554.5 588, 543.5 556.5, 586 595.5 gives 0.06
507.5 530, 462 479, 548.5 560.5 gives -0.20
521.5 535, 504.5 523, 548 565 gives -0.15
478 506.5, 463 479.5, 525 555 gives 0.02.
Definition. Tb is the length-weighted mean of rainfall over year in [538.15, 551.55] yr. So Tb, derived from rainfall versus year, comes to 74.7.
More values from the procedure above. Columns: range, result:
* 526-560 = 74.4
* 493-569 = 75.6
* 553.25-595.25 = 77.5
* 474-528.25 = 81.9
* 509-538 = 84.4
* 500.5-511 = 79.1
